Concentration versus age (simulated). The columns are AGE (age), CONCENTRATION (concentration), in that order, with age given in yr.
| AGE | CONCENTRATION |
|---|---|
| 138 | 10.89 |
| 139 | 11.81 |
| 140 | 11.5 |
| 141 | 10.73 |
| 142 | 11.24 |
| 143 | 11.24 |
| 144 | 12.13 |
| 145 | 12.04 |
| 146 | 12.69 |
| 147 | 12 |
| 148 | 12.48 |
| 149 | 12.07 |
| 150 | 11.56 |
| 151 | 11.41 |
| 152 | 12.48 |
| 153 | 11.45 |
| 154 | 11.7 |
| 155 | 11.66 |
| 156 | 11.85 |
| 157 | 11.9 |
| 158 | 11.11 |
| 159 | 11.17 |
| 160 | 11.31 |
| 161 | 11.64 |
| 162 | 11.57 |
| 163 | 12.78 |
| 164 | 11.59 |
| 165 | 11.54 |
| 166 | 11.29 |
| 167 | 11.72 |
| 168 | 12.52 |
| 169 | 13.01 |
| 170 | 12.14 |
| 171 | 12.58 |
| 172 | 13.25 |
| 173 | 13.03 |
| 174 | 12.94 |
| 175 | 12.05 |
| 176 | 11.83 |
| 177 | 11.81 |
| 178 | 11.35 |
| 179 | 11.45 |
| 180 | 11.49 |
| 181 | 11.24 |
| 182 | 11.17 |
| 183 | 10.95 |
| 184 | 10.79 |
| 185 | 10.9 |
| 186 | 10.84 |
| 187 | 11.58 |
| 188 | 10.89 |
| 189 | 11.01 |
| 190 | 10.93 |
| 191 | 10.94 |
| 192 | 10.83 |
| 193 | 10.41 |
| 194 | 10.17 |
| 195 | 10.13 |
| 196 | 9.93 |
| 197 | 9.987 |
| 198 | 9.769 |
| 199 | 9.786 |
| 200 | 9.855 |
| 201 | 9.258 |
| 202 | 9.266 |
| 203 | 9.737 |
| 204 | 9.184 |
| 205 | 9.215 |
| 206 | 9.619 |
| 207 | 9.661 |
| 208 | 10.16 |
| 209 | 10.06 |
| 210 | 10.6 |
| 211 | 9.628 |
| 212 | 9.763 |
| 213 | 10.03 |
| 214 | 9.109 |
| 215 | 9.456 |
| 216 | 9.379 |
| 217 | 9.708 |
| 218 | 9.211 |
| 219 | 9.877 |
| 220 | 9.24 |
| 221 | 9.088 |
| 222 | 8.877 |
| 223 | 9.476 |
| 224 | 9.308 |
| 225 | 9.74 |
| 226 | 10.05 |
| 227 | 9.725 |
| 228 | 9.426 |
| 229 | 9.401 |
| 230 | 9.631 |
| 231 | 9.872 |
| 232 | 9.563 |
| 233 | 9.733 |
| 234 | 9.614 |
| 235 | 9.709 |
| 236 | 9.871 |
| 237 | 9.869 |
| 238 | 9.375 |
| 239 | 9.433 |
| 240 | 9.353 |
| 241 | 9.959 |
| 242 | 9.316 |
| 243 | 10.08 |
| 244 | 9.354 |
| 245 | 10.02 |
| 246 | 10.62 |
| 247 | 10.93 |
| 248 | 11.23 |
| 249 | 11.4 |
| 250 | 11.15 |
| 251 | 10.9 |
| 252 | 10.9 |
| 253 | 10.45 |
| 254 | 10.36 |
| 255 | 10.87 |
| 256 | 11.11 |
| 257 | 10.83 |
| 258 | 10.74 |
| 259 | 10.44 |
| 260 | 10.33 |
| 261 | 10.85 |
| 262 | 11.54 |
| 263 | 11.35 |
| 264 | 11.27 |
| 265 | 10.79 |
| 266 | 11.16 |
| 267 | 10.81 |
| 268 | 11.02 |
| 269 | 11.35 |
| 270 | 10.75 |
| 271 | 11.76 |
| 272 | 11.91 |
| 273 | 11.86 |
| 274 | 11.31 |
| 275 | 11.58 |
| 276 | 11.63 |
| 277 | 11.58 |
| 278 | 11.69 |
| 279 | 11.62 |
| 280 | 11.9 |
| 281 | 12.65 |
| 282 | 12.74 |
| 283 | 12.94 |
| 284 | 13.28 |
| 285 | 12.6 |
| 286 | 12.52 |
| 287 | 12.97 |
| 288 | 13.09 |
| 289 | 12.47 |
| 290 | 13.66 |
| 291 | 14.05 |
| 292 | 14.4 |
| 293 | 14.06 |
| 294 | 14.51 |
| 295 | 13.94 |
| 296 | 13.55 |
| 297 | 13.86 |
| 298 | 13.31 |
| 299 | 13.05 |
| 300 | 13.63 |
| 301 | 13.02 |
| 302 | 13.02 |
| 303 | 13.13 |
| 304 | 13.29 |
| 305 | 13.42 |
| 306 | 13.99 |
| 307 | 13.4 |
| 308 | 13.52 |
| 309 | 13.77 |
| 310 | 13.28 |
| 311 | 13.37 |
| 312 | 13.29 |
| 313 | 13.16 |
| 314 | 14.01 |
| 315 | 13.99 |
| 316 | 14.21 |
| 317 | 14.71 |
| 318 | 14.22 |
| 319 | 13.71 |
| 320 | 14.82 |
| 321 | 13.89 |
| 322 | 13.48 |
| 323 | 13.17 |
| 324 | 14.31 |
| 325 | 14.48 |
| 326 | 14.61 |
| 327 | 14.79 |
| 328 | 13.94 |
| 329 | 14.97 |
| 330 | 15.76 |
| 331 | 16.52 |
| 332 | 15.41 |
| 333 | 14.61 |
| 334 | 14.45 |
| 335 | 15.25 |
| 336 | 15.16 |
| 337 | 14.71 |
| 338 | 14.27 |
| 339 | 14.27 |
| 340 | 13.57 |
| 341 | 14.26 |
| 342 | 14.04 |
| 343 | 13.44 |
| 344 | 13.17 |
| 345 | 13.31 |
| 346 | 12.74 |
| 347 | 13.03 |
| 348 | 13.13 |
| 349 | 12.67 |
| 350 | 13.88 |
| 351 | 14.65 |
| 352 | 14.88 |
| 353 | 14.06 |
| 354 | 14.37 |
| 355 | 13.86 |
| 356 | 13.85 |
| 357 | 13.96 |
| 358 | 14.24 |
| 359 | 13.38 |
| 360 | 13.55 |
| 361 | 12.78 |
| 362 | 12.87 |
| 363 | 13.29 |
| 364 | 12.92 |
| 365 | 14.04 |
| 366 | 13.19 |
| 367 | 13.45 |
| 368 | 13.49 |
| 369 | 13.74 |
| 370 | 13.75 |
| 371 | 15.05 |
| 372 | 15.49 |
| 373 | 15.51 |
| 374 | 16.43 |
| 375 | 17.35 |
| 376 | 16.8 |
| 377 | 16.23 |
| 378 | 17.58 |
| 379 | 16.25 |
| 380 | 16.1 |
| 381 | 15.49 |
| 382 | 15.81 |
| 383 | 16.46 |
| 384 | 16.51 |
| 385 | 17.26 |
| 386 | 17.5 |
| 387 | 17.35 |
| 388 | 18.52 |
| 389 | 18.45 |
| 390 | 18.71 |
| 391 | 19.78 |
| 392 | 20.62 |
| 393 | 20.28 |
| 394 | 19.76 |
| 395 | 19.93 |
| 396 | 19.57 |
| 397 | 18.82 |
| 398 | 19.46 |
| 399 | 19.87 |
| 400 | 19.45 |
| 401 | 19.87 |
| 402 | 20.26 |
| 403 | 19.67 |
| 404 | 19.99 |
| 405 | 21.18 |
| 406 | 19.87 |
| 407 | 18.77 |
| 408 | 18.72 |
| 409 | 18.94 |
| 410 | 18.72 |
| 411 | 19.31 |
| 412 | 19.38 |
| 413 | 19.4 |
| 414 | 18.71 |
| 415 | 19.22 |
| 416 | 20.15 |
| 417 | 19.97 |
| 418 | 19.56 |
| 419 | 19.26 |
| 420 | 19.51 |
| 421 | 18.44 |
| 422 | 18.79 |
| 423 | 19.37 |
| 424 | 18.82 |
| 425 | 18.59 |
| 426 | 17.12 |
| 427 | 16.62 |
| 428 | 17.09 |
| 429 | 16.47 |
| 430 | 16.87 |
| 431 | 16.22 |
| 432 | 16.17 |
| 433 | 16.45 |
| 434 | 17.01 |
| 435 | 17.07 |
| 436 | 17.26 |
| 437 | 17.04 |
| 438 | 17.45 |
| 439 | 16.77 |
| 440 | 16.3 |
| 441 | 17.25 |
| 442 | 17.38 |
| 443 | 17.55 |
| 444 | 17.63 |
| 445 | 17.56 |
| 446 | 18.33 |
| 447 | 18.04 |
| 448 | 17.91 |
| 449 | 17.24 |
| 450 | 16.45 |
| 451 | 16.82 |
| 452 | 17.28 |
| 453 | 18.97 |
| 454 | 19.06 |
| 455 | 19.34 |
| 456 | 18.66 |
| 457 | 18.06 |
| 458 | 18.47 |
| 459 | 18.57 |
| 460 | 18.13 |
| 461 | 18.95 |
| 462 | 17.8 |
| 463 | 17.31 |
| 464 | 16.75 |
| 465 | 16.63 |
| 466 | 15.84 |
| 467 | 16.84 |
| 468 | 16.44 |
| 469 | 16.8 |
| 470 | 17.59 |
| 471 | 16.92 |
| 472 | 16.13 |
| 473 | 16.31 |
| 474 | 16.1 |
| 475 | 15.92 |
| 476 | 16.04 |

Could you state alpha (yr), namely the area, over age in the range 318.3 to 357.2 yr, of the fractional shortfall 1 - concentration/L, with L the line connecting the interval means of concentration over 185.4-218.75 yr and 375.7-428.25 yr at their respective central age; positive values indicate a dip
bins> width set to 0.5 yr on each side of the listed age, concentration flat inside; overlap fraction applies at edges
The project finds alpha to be 4.1 yr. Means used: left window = 10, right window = 18.7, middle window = 14.2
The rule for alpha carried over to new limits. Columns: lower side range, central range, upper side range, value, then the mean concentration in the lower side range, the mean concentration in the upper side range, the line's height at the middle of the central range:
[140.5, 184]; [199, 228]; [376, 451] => 7.8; 11.8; 18.2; 13.1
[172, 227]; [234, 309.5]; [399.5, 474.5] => 5.6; 10.3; 18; 12.7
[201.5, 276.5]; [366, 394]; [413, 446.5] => -1.4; 10.2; 17.8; 15.9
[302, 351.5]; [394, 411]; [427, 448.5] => -3.6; 14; 17.1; 16.1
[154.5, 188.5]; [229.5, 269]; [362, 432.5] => 9.7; 11.7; 17.7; 13.8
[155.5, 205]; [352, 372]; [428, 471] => 2.1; 11.2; 17.4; 15.4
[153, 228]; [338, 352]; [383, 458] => 2.0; 10.7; 18.4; 15.9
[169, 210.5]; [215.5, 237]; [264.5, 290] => 3.3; 10.8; 12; 11.3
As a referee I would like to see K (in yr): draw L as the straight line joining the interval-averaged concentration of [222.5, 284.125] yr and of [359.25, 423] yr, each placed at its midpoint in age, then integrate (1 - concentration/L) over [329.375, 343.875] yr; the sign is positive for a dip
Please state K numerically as 0.17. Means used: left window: 10.7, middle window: 14.7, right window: 17.6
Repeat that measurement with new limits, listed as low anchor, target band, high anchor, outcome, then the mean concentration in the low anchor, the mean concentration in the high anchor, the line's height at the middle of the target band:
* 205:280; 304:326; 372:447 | -0.2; 10.3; 18.1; 13.7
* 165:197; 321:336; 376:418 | 1.6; 11.4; 18.7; 16.4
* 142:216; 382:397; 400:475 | -1.6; 11.1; 18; 16.7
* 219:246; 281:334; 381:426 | -0.4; 9.6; 19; 13.7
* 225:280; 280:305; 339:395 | -2.2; 10.6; 15.2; 12.2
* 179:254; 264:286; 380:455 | 1.2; 10.1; 18.3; 12.4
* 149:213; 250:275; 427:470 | 3.8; 11.1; 17.4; 13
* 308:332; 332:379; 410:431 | 4.4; 14.2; 18.6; 15.7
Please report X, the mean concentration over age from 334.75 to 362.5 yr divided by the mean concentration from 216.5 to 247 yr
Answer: 1.43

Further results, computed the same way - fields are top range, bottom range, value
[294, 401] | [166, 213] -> 1.38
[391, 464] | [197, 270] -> 1.83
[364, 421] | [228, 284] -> 1.66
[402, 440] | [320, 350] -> 1.29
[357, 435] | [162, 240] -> 1.67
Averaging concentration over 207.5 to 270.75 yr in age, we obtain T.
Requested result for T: 10.2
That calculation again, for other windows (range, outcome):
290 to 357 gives 14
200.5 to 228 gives 9.57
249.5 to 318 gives 12.4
